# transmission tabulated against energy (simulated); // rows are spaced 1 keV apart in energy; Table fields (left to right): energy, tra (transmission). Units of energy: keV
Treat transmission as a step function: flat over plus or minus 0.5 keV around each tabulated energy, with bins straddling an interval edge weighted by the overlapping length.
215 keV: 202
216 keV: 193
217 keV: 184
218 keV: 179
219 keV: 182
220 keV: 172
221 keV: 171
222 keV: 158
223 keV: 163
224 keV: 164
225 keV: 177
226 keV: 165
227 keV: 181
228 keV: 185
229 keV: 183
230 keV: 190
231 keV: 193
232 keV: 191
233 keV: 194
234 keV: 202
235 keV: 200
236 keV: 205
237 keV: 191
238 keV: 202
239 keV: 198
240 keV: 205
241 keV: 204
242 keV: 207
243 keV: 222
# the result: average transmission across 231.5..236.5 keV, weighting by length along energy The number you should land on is 198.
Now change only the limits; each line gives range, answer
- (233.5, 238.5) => 200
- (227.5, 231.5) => 188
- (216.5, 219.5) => 182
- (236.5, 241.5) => 200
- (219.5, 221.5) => 172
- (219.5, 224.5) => 166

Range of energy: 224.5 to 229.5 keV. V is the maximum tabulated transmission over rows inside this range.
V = 185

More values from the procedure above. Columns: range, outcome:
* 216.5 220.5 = 184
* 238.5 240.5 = 205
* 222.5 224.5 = 164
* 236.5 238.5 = 202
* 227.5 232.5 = 193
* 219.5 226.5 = 177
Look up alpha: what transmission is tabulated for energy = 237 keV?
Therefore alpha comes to 191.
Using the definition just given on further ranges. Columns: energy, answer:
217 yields 184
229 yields 183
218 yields 179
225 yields 177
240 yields 205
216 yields 193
